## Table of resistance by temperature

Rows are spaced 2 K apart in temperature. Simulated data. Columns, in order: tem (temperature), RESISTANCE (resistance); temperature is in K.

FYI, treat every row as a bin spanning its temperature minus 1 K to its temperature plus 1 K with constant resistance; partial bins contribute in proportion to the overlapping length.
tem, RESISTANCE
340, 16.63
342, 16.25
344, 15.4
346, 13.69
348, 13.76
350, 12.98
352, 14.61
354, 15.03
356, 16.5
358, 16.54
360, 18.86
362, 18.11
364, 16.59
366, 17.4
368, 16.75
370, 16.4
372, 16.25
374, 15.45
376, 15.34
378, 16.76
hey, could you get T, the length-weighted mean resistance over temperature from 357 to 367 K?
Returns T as 17.5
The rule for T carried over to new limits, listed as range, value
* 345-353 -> 13.8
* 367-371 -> 16.6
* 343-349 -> 14.3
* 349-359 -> 15.1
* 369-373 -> 16.3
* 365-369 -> 17.1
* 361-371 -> 17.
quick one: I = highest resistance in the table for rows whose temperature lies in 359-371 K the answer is 18.86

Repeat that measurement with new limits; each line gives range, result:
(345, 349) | 13.76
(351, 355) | 15.03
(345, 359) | 16.54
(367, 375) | 16.75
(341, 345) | 16.25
